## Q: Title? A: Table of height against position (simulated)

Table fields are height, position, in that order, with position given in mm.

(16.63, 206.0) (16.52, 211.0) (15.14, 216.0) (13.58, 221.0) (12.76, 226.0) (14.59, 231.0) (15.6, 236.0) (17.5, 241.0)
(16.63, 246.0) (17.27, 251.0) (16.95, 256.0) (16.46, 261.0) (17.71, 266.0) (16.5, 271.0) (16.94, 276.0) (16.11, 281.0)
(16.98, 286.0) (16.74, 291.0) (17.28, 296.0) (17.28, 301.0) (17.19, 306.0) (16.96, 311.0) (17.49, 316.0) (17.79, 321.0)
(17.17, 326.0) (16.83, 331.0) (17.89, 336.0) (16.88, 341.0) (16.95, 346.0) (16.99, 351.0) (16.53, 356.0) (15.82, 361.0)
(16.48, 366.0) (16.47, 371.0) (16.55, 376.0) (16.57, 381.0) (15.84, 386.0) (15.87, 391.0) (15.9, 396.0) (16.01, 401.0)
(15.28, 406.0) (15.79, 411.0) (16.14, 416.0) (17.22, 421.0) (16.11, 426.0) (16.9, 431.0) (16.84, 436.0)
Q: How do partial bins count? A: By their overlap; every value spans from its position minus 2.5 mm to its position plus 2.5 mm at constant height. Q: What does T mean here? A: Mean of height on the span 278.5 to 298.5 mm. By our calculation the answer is 16.8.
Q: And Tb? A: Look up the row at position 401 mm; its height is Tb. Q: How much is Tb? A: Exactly 16.01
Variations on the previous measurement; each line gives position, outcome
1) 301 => 17.28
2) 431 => 16.9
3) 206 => 16.63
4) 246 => 16.63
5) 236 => 15.6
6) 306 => 17.19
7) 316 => 17.49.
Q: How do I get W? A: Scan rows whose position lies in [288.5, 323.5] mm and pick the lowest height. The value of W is 16.74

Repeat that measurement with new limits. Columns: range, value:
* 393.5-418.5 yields 15.28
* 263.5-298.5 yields 16.11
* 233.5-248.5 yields 15.6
